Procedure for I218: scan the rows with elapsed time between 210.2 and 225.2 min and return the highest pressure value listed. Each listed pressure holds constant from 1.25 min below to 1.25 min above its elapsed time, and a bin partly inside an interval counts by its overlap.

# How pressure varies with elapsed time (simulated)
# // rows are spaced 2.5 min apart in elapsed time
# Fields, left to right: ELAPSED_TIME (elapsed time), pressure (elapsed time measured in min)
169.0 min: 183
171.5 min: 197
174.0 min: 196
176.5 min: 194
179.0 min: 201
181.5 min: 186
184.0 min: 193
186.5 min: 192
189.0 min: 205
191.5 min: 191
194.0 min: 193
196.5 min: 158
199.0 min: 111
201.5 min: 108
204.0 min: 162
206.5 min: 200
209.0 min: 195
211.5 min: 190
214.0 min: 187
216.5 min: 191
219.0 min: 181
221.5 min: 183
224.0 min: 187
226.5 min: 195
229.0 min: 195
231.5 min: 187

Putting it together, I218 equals 191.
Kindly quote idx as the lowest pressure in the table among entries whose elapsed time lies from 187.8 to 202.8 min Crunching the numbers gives 108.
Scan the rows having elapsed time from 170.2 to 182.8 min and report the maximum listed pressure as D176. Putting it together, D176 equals 201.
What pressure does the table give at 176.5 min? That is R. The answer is 194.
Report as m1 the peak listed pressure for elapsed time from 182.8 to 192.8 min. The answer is 205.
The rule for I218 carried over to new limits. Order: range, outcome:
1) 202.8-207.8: 200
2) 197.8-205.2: 162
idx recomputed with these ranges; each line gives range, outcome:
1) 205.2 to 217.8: 187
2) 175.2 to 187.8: 186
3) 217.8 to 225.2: 181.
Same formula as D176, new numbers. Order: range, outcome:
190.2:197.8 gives 193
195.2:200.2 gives 158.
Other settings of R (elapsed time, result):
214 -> 187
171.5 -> 197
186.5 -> 192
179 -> 201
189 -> 205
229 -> 195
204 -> 162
